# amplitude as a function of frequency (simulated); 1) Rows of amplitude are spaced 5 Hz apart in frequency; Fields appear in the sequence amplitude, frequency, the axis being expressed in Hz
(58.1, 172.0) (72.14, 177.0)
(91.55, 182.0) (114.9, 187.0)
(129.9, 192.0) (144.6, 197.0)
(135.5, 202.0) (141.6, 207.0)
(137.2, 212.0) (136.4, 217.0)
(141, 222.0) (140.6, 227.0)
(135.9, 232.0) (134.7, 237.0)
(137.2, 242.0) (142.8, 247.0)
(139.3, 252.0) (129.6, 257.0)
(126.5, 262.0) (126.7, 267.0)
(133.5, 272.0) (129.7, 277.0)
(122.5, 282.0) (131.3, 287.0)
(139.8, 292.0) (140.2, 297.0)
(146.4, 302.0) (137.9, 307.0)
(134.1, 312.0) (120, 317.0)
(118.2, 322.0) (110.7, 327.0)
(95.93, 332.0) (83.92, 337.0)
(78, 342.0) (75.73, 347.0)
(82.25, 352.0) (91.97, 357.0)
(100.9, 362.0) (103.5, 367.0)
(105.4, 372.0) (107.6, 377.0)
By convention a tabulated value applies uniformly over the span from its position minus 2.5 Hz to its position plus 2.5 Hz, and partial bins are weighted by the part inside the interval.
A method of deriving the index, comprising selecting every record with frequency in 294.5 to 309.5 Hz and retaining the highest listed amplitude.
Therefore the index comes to 146.4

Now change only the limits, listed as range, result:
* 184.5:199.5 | 144.6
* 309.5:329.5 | 134.1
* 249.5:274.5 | 139.3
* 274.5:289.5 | 131.3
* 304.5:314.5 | 137.9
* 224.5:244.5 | 140.6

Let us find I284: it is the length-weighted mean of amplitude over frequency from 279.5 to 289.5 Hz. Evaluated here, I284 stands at 127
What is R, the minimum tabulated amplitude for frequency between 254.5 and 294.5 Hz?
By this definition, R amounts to 122.5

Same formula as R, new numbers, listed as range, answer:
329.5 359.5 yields 75.73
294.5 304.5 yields 140.2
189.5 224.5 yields 129.9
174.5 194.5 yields 72.14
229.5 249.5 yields 134.7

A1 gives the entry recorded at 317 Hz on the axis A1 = 120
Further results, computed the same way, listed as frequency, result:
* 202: 135.5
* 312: 134.1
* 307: 137.9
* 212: 137.2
